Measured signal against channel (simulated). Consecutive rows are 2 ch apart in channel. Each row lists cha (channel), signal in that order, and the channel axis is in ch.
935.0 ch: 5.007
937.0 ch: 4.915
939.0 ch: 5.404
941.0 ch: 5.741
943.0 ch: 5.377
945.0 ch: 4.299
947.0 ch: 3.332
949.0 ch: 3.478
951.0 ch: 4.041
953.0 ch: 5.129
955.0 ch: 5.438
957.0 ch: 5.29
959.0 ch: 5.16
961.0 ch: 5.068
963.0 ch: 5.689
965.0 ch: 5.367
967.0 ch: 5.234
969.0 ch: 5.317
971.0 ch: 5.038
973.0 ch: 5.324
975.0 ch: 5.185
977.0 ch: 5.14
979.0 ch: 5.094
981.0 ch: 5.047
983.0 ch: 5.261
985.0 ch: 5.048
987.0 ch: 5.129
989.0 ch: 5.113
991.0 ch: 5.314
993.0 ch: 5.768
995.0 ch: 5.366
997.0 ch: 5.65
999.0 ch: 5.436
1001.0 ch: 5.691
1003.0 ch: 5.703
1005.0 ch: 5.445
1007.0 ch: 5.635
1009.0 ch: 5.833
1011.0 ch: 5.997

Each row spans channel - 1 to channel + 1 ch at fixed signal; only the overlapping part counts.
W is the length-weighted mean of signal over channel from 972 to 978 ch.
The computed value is 5.22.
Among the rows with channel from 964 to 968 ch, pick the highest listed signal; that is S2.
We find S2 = 5.367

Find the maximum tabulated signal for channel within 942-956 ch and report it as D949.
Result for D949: 5.438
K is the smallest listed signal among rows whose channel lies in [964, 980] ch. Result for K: 5.038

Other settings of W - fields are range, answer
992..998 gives 5.59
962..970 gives 5.4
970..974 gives 5.18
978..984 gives 5.13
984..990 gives 5.1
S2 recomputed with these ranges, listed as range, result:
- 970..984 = 5.324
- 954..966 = 5.689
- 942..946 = 5.377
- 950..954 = 5.129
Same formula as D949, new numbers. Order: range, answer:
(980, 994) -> 5.768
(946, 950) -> 3.478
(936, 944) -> 5.741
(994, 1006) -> 5.703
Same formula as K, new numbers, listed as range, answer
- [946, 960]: 3.332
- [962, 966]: 5.367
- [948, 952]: 3.478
